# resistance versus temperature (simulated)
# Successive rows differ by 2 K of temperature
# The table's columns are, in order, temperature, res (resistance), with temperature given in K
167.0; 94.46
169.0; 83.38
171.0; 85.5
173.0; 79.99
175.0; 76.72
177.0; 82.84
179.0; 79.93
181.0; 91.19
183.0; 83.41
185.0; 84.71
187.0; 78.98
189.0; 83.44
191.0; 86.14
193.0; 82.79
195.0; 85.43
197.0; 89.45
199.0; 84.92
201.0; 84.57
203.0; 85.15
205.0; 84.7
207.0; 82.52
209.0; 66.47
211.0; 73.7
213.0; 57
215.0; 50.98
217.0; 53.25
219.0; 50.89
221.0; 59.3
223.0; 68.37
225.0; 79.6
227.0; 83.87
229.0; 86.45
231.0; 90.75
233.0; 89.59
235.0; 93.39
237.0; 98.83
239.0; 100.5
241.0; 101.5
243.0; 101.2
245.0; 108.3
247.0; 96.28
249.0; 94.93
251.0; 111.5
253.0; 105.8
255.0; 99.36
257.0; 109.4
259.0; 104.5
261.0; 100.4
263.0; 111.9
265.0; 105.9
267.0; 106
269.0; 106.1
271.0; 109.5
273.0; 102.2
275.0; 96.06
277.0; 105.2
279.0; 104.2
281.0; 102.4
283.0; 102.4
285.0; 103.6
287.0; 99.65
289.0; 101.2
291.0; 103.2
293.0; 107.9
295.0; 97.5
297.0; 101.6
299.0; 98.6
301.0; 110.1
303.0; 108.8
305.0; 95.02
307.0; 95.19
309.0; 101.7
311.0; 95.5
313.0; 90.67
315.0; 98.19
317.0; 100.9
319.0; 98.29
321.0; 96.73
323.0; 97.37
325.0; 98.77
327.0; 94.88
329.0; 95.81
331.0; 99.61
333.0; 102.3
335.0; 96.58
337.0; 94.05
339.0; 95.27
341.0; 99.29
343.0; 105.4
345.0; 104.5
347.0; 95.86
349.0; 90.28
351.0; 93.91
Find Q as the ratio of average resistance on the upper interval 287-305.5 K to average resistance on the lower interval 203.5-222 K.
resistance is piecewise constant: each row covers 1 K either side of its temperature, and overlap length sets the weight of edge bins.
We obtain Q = 1.58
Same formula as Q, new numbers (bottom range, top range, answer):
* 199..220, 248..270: 1.51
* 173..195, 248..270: 1.27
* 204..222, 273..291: 1.58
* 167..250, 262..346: 1.22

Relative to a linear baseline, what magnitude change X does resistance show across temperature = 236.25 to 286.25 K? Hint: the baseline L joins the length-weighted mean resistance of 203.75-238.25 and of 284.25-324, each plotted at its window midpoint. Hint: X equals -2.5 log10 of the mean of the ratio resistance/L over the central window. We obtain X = -0.19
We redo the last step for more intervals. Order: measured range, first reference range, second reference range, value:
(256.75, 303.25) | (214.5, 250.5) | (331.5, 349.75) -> -0.15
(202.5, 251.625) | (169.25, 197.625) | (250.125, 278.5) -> 0.16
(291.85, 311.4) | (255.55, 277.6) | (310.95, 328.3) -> -0.02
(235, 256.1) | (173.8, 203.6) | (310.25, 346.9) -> -0.13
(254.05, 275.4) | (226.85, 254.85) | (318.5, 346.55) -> -0.07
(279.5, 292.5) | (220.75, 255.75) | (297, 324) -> -0.06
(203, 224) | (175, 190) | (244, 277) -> 0.36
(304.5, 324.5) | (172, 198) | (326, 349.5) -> -0.01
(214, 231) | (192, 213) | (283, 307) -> 0.25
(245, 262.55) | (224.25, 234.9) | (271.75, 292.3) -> -0.10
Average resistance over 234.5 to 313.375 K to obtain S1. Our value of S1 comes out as 102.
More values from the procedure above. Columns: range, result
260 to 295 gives 104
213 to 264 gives 89.4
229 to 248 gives 97.2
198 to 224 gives 69.4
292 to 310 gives 102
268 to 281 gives 104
